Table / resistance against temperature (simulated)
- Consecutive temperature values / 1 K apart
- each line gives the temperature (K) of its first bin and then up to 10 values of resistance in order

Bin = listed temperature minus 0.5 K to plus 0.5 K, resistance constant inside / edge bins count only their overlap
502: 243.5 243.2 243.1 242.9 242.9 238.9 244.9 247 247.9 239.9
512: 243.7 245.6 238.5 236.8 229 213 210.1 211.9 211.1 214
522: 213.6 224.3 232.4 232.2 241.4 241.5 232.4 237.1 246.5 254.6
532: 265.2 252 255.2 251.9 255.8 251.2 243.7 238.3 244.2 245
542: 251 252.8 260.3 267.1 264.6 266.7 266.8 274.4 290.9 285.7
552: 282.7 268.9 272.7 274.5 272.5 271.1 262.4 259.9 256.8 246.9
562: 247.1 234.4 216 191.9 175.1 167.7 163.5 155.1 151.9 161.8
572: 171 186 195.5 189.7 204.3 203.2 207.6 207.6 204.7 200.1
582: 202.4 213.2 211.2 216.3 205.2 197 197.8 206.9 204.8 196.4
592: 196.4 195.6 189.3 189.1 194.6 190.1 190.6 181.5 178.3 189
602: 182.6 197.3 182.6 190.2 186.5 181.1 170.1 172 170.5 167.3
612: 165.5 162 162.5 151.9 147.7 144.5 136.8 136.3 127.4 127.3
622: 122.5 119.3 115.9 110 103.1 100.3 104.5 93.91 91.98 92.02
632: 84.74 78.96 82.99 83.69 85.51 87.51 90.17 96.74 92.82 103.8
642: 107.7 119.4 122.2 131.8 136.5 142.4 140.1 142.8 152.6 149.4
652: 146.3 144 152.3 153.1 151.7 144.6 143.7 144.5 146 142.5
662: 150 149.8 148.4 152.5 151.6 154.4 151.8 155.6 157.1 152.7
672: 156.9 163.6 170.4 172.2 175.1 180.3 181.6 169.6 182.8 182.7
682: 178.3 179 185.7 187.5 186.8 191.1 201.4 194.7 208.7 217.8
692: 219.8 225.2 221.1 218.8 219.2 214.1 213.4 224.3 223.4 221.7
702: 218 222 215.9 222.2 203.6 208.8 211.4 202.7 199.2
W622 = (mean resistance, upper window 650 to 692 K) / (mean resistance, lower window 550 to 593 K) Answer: 0.77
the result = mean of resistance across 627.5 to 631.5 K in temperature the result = 95.6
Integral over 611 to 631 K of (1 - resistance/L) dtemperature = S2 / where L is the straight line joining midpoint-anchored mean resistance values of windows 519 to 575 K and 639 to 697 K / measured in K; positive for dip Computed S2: 6.7 K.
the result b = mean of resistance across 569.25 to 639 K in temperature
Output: 161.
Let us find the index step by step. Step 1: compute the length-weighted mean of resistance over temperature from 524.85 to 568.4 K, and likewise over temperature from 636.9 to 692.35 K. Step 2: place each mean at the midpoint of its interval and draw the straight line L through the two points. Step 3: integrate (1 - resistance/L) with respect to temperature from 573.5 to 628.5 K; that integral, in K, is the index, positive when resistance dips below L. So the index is 8.7 K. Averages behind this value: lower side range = 249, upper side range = 156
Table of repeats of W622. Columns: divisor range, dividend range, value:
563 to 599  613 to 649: 0.59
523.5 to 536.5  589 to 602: 0.78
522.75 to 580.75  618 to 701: 0.64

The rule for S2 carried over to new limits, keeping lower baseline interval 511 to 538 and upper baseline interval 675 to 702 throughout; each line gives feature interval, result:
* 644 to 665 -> 6.30 K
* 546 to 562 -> -2.74 K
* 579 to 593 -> 1.19 K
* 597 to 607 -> 1.49 K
